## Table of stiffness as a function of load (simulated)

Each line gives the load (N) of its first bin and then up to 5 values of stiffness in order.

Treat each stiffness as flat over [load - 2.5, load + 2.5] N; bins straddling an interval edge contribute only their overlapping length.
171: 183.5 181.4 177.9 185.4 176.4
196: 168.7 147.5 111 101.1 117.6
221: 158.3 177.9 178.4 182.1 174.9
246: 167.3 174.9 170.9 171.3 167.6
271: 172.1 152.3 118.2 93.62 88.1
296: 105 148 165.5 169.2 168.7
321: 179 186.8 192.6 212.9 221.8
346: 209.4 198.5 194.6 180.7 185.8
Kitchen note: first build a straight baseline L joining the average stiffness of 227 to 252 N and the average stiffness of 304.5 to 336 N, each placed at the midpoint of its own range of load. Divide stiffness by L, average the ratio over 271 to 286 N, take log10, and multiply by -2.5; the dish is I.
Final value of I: 0.30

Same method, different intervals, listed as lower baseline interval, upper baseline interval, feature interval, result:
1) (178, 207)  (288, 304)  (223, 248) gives -0.22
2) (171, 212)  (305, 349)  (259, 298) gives 0.32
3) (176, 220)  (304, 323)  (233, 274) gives -0.08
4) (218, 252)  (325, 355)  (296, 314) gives 0.25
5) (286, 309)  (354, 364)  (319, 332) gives -0.21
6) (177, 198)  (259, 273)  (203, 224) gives 0.38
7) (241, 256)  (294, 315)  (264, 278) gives -0.01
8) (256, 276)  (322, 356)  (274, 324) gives 0.31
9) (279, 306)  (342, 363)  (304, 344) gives -0.18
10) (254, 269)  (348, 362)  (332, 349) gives -0.12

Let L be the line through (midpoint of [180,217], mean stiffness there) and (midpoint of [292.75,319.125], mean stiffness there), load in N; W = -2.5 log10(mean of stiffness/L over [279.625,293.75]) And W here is 0.45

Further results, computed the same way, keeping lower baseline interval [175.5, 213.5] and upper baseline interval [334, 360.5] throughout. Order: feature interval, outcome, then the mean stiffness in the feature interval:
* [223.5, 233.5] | -0.08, 178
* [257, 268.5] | 0.05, 170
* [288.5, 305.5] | 0.50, 120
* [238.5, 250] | 0.00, 172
